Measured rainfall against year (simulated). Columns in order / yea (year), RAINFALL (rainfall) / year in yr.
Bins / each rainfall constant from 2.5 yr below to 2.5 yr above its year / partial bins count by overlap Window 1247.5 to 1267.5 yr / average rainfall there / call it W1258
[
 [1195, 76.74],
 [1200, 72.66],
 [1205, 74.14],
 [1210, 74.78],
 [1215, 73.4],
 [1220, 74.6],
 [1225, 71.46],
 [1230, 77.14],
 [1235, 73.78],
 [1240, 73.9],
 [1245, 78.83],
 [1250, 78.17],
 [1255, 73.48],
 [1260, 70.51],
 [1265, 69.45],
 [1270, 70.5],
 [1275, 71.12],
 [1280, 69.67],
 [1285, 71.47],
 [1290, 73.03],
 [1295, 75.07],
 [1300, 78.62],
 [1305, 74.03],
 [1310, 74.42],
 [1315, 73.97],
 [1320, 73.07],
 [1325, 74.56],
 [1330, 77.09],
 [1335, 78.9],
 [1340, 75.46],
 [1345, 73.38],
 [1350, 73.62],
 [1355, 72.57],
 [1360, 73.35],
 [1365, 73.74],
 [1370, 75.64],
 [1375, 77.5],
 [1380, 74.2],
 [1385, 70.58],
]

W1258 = 72.9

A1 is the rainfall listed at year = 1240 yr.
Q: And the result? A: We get 73.9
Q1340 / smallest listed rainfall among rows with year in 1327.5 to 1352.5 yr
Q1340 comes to 73.38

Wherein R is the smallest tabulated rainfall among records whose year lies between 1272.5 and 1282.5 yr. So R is 69.67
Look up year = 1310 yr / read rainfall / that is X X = 74.42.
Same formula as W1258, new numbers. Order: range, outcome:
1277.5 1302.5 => 73.6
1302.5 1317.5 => 74.1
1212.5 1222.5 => 74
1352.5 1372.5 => 73.8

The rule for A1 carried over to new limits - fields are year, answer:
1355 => 72.57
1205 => 74.14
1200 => 72.66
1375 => 77.5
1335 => 78.9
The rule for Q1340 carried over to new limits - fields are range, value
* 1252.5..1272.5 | 69.45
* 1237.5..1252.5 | 73.9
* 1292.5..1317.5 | 73.97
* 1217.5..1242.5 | 71.46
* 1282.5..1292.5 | 71.47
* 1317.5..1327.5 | 73.07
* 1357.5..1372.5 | 73.35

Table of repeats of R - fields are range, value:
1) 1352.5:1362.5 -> 72.57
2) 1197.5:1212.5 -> 72.66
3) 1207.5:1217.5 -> 73.4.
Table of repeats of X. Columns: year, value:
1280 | 69.67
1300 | 78.62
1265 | 69.45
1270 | 70.5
